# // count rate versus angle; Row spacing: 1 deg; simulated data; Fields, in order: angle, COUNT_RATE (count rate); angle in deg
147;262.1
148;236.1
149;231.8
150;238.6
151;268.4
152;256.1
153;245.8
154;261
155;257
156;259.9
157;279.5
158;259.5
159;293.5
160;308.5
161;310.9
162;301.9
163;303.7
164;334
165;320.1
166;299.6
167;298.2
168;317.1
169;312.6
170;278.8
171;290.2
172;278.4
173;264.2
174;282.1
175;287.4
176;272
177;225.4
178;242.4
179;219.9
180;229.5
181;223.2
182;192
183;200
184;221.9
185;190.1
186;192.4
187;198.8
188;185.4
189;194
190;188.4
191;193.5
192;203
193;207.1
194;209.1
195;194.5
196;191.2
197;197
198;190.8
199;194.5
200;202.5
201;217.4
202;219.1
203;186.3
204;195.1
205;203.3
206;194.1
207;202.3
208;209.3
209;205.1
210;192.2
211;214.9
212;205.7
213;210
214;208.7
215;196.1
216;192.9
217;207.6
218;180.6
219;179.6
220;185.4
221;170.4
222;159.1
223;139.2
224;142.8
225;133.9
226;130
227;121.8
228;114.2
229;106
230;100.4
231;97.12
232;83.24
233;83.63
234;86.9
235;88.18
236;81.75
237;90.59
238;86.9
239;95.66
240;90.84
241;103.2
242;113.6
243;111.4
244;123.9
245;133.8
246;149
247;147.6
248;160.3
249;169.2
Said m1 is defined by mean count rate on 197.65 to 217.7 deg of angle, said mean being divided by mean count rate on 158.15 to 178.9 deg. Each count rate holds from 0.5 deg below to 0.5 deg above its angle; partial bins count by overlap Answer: 0.70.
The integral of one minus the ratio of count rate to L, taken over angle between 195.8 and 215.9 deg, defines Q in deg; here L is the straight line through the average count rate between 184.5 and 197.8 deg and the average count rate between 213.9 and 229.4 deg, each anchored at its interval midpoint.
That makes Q -2.69 deg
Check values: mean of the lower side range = 196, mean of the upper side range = 160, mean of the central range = 202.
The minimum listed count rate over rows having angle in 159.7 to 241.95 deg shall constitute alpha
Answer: 81.75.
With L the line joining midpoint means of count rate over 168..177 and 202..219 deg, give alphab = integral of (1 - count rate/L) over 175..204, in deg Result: 4.42 deg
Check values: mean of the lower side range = 282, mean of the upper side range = 200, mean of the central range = 208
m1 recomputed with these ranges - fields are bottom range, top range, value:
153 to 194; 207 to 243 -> 0.57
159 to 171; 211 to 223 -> 0.62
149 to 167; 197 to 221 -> 0.71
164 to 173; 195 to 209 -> 0.67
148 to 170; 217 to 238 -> 0.44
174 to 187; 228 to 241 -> 0.41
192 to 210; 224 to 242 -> 0.50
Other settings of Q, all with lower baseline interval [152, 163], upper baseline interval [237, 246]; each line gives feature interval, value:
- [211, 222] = -2.3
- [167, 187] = -0.7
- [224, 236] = 2.5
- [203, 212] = -1.2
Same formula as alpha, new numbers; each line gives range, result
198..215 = 186.3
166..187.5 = 190.1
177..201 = 185.4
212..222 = 159.1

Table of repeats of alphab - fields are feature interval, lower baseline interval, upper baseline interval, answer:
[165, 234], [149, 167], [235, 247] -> -1.7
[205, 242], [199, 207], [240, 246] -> 3.5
